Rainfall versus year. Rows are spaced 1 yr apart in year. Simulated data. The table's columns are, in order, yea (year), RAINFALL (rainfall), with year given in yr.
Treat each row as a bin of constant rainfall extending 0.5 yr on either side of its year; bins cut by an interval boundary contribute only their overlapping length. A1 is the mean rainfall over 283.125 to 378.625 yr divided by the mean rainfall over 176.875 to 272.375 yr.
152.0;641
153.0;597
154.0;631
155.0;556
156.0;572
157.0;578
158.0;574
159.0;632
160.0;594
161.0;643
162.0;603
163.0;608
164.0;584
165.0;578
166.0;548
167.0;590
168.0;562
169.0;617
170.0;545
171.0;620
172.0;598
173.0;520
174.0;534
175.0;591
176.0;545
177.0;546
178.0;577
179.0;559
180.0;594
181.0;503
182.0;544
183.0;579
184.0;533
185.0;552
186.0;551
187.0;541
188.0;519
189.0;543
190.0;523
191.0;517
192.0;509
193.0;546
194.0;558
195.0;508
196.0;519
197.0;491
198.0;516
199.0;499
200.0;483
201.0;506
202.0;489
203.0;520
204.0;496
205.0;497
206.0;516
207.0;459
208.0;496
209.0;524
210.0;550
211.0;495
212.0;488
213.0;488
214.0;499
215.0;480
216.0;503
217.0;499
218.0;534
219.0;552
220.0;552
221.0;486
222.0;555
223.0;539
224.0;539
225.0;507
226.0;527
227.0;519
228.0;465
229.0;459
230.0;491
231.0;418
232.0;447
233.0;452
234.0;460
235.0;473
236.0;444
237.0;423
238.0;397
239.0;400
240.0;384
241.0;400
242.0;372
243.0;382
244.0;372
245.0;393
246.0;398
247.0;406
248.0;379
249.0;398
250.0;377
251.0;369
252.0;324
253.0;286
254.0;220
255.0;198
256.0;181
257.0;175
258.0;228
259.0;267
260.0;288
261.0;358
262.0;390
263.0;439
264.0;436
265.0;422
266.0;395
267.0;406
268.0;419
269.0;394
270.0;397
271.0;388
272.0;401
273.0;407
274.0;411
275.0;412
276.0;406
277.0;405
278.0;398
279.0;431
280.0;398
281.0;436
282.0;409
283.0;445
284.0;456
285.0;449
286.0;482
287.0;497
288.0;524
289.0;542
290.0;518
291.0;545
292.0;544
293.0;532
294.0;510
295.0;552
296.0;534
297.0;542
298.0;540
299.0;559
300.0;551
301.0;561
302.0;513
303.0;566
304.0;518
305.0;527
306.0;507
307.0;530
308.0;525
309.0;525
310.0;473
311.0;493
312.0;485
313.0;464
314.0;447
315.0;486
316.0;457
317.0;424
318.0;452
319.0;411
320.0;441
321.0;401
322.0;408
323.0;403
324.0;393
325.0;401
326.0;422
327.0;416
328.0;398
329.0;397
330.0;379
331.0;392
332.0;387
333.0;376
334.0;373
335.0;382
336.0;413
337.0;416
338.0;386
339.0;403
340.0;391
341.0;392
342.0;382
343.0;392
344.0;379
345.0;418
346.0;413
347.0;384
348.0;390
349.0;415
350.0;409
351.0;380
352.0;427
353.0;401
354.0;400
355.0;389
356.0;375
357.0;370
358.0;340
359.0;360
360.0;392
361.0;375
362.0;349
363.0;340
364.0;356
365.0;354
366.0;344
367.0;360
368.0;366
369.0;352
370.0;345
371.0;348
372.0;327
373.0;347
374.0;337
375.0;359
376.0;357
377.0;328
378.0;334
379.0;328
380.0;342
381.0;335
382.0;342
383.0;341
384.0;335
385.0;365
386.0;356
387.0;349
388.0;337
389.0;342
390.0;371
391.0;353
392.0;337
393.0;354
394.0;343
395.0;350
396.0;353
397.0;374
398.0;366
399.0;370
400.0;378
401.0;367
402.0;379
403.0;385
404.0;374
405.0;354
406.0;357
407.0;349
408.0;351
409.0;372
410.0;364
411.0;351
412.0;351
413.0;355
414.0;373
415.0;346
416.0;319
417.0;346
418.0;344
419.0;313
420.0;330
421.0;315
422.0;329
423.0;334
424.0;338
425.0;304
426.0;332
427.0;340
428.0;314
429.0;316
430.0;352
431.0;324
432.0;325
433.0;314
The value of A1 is 0.94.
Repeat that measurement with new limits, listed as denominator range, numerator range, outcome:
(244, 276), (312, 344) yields 1.16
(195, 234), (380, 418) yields 0.71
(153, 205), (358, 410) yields 0.64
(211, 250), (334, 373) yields 0.82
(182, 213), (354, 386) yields 0.68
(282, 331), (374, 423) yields 0.73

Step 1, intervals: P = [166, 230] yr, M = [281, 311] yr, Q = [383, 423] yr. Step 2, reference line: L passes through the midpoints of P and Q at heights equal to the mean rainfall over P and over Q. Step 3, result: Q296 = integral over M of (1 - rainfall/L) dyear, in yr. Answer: -4.8 yr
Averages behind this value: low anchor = 528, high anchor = 352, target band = 515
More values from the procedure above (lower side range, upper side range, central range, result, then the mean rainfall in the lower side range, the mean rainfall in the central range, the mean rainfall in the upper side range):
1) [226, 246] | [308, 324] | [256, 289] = 3.2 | 431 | 398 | 452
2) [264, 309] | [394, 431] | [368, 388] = 2.0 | 475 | 344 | 348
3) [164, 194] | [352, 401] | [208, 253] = 4.3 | 555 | 456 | 356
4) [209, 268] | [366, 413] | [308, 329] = -3.1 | 420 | 441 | 353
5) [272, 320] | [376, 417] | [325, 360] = 2.5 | 484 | 393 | 353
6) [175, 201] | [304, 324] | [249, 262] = 5.6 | 535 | 282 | 466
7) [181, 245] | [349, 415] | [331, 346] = 0.0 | 493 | 393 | 359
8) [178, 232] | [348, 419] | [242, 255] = 3.4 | 516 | 353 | 358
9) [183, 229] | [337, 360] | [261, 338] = -3.4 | 515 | 453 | 391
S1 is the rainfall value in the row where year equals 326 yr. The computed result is 422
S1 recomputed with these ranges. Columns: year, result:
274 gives 411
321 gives 401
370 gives 345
